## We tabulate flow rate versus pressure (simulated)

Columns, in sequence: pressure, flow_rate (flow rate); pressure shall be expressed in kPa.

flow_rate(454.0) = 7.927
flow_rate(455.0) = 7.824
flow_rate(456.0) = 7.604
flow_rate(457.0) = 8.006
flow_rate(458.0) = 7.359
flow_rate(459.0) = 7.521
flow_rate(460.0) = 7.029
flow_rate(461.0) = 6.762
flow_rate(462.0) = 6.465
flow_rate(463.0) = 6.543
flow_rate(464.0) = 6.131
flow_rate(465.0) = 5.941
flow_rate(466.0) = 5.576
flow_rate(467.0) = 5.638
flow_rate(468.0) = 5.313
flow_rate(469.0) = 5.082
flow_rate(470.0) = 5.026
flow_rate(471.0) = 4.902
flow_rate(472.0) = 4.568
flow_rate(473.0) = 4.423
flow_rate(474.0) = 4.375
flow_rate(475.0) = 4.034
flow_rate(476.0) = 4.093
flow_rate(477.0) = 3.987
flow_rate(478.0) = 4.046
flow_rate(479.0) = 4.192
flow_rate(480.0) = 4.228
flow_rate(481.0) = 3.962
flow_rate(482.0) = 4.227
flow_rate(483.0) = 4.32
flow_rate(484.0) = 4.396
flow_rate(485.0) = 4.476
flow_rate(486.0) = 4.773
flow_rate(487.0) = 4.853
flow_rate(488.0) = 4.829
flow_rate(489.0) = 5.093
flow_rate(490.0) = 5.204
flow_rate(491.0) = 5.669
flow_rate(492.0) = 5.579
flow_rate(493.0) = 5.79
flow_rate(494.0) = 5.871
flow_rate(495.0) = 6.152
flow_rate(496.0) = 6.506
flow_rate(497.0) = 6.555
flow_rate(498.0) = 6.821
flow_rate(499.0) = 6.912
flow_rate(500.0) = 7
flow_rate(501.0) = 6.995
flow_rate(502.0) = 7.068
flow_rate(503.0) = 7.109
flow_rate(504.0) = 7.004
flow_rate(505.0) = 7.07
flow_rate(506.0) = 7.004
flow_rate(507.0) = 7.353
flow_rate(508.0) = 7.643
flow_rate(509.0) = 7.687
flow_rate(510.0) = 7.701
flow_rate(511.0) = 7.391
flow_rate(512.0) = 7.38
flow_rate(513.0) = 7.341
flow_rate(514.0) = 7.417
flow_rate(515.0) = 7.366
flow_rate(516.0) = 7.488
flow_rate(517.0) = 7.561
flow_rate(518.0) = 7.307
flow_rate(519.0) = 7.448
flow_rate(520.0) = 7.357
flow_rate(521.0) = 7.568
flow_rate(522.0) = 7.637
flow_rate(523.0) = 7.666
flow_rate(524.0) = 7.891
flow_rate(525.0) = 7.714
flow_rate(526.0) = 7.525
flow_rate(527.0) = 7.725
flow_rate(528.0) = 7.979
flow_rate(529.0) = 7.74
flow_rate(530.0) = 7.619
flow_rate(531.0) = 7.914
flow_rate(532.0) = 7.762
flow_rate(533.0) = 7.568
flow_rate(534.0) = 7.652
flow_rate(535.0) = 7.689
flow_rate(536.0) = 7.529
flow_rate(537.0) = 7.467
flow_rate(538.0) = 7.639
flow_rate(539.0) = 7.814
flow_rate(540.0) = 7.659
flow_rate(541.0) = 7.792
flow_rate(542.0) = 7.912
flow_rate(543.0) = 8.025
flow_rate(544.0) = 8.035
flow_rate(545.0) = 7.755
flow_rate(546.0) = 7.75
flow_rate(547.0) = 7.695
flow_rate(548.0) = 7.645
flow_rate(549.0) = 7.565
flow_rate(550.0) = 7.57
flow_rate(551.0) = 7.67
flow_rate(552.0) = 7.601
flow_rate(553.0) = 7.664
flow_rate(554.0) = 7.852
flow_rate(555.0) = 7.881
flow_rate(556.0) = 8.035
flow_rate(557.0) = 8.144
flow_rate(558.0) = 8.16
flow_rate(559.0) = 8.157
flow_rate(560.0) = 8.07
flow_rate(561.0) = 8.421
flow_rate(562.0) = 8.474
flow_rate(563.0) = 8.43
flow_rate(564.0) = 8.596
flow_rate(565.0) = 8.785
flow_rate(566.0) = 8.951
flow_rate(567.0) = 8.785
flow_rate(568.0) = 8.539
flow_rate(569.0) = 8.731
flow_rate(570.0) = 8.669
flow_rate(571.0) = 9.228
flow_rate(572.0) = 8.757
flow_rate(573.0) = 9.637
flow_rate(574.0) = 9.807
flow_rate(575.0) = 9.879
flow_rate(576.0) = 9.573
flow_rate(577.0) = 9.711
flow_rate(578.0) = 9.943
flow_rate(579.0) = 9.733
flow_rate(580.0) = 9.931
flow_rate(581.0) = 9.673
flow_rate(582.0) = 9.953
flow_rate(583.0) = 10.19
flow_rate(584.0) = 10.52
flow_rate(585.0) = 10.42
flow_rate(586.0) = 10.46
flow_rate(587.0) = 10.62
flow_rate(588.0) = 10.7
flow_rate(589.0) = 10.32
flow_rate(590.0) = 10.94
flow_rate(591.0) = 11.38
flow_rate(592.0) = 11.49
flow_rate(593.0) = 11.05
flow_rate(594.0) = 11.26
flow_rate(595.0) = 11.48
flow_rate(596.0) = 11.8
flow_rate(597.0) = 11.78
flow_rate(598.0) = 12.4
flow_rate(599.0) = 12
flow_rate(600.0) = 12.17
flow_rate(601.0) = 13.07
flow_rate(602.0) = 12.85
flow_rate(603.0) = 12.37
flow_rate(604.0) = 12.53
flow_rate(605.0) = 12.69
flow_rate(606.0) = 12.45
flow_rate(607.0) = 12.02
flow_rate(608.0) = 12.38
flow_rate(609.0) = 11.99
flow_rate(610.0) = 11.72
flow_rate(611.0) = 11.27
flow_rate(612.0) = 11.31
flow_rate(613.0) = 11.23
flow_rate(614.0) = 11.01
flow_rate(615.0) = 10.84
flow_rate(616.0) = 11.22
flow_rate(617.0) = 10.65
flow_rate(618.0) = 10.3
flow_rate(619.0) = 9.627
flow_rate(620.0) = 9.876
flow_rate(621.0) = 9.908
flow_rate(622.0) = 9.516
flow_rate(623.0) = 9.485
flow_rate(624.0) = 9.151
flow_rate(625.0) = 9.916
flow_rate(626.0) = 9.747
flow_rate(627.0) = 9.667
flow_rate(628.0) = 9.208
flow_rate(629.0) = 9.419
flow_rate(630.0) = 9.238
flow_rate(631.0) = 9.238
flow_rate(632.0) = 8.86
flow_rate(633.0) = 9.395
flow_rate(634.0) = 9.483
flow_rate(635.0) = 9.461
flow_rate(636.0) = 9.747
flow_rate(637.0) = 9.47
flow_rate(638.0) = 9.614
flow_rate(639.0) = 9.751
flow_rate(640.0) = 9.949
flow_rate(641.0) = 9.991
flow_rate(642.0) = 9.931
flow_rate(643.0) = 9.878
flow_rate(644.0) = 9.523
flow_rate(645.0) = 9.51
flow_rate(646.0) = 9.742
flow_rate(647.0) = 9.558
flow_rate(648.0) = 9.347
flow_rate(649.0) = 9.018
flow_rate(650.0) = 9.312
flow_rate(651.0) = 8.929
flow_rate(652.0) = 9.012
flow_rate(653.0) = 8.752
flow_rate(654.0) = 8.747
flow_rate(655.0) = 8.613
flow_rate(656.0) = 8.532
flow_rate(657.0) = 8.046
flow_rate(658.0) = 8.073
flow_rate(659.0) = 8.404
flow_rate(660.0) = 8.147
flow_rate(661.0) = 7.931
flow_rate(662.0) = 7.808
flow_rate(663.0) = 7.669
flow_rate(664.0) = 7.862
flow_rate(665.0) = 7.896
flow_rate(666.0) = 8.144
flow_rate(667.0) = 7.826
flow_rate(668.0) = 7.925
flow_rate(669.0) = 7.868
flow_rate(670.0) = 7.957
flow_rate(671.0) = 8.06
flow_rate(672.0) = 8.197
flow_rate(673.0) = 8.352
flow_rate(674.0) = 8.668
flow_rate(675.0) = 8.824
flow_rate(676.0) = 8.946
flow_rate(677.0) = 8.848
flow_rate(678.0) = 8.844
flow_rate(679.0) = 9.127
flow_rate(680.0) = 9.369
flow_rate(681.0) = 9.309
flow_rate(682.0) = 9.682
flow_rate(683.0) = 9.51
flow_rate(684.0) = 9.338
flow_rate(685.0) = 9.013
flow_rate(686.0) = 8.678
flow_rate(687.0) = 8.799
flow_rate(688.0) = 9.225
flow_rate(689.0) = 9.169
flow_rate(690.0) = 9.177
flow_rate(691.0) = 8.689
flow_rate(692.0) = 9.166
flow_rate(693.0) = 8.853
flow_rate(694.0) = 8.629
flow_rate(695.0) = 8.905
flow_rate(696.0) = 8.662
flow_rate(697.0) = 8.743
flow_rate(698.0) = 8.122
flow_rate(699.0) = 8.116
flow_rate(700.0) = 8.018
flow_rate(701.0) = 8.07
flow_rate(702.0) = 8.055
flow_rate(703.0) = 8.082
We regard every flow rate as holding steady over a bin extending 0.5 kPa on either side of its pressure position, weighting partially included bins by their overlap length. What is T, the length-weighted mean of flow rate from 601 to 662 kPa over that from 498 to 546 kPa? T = 1.32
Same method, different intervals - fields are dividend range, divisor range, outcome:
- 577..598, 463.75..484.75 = 2.29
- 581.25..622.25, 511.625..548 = 1.47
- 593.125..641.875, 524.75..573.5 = 1.33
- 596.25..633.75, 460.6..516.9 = 1.86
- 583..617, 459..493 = 2.27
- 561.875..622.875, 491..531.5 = 1.47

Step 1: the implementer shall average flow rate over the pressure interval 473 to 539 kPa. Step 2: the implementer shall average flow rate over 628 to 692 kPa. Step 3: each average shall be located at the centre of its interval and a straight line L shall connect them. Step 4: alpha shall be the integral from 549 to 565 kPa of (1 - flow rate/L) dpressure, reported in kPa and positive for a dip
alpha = -1.7 kPa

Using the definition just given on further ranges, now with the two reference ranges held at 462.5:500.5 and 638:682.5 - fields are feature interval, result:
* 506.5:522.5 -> -4.5 kPa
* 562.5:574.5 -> -3.4 kPa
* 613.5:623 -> -2.8 kPa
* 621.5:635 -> -2.1 kPa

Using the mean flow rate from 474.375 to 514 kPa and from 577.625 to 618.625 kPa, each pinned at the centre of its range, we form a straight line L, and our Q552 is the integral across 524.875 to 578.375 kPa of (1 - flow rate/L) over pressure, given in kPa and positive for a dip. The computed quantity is 3.8 kPa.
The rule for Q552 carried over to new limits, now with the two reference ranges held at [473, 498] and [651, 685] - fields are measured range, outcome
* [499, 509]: -3.6 kPa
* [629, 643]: -3.0 kPa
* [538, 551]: -3.6 kPa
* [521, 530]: -3.2 kPa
